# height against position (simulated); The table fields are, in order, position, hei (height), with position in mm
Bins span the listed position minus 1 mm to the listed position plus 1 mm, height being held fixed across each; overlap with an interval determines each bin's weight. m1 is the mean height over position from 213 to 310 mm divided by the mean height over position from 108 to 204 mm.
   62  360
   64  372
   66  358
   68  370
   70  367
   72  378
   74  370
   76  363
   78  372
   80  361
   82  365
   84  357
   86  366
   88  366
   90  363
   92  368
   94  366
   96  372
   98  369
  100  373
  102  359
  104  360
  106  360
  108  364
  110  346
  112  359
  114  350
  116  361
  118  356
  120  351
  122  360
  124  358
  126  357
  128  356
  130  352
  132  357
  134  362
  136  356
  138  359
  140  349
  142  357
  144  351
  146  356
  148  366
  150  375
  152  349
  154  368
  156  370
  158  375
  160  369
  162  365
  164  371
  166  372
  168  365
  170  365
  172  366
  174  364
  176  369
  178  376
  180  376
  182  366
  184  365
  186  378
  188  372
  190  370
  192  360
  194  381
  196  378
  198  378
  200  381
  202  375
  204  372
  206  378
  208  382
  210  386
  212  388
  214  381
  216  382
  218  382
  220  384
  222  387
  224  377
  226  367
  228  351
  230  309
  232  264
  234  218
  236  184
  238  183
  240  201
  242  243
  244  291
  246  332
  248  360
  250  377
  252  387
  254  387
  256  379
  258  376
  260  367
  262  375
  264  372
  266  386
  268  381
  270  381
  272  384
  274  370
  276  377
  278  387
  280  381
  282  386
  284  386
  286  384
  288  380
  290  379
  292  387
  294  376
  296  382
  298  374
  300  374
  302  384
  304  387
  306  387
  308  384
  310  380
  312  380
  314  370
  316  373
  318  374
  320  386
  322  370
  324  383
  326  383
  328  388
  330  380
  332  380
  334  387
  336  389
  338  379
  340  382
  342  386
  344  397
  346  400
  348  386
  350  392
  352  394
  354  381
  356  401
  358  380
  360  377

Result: 0.97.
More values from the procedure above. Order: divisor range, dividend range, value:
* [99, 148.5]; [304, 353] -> 1.07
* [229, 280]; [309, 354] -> 1.16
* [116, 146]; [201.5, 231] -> 1.05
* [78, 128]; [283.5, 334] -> 1.05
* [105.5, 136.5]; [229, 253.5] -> 0.79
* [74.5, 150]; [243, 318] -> 1.04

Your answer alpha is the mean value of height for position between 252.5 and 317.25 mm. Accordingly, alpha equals 380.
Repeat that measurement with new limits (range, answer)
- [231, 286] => 338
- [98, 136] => 358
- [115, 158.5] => 359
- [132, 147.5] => 356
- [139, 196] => 367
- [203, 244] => 325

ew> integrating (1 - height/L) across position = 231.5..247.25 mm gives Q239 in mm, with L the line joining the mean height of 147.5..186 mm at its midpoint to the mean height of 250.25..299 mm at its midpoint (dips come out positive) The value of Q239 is 5.7 mm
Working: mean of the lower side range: 368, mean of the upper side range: 380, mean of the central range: 241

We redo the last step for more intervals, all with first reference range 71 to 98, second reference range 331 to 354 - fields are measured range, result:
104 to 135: 1.09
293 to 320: 0.42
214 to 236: 2.42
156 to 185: 0.39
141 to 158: 0.45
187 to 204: 0.08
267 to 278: 0.08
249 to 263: 0.10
